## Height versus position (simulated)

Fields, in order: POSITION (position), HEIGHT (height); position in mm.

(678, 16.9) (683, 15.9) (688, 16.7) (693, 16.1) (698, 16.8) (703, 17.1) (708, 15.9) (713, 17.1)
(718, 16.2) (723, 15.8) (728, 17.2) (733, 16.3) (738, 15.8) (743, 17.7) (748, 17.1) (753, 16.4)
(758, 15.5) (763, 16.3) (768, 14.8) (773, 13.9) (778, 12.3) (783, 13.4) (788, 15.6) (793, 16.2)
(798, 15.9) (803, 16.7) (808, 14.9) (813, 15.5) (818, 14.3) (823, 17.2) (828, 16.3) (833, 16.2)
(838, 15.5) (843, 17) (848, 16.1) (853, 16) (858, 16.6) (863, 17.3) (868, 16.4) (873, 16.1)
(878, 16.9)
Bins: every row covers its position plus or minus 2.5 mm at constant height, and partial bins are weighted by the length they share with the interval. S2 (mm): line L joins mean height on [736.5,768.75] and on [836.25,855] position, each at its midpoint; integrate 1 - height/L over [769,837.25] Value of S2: 4.1 mm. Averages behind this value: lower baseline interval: 16.3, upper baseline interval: 16.2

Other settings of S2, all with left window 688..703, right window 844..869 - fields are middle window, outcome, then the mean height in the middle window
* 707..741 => 0.4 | 16.4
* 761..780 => 2.6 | 14.3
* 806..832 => 1.3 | 15.7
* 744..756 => -0.2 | 16.8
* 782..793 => 1.0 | 15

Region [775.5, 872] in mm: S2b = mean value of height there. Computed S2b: 15.8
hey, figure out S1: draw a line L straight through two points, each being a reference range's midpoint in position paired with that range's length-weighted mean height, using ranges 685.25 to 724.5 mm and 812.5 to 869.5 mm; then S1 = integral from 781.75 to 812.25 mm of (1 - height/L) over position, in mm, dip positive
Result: 1.4 mm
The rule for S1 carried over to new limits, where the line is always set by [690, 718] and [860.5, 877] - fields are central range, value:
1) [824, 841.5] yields 0.5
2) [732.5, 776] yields 1.7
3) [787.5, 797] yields 0.4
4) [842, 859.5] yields 0.3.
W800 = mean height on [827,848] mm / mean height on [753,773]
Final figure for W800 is 1.05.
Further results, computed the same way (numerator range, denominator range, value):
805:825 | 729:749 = 0.92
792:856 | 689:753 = 0.96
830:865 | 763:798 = 1.12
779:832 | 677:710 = 0.94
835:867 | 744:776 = 1.04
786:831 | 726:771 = 0.97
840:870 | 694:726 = 1.00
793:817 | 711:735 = 0.95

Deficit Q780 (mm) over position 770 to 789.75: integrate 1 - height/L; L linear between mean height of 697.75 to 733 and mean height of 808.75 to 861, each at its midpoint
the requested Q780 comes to 3.1 mm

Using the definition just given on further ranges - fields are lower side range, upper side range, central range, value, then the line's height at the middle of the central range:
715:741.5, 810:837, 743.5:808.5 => 2.8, 16.1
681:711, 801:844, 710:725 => 0.0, 16.3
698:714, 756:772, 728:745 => -0.7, 16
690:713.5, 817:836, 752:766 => 0.3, 16.4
